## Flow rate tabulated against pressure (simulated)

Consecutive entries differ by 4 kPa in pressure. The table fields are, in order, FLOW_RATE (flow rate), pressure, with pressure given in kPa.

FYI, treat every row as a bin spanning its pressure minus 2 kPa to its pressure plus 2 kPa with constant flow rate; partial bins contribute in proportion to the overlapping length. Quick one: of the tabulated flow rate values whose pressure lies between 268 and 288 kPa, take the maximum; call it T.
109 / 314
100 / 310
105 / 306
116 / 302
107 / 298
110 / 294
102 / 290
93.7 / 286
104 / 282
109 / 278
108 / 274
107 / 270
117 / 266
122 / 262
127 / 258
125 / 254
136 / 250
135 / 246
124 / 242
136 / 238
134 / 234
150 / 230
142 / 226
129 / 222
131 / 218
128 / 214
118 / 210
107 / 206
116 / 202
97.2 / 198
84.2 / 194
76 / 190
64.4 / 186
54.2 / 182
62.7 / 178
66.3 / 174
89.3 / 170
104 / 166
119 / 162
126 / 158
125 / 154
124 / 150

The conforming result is 109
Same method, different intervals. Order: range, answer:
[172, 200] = 97.2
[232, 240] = 136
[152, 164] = 126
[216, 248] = 150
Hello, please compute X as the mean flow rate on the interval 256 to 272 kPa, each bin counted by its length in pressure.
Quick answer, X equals 118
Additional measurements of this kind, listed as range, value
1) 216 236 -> 137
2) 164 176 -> 86.5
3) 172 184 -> 61.1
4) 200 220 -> 120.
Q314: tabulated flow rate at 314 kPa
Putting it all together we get 109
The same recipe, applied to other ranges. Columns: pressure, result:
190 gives 76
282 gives 104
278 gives 109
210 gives 118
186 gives 64.4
